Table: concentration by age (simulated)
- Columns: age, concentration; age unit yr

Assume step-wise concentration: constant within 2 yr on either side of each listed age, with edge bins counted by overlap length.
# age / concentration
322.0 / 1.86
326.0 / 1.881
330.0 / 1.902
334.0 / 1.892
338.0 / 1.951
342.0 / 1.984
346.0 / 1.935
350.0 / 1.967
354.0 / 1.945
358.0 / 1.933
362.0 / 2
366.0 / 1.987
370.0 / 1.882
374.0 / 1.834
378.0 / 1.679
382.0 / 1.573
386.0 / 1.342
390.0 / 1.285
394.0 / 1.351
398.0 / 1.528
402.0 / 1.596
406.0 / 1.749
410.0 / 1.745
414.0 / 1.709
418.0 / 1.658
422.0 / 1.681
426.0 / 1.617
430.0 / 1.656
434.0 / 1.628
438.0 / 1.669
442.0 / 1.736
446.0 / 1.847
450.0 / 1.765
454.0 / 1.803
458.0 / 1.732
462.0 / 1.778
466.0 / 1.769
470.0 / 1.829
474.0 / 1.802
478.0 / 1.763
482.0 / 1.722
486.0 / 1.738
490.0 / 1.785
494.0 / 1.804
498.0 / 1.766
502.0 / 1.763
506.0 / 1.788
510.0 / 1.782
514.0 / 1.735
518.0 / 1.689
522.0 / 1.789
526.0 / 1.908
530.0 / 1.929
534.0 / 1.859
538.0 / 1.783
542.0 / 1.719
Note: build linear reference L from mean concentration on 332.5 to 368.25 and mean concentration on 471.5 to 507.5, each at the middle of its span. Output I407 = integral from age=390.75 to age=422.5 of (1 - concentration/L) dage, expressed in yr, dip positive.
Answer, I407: 4.5 yr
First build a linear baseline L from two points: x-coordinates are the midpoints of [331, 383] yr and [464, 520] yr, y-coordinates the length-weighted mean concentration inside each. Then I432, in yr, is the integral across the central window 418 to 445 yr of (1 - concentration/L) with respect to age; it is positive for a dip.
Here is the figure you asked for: 2.3 yr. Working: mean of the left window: 1.9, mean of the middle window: 1.67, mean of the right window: 1.77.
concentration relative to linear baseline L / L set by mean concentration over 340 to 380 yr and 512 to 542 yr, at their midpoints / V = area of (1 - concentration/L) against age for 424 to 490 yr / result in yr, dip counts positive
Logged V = 3.9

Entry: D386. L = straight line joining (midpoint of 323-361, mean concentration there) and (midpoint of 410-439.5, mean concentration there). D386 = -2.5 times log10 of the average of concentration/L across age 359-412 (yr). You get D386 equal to 0.082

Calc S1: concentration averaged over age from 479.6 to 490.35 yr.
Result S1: 1.74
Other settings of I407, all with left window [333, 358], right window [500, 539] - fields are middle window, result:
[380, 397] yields 4.58 yr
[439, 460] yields 1.01 yr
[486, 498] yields 0.30 yr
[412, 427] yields 1.72 yr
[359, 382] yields 0.88 yr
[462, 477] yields 0.40 yr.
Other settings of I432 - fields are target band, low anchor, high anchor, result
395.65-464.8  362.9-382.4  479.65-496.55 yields 3.57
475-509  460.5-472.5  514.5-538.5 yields 0.72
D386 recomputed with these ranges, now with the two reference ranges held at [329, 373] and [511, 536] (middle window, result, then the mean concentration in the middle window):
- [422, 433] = 0.15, 1.64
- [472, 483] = 0.05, 1.77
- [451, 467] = 0.06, 1.77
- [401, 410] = 0.12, 1.7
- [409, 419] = 0.12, 1.7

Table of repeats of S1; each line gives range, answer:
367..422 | 1.62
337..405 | 1.75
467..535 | 1.79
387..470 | 1.67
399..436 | 1.67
